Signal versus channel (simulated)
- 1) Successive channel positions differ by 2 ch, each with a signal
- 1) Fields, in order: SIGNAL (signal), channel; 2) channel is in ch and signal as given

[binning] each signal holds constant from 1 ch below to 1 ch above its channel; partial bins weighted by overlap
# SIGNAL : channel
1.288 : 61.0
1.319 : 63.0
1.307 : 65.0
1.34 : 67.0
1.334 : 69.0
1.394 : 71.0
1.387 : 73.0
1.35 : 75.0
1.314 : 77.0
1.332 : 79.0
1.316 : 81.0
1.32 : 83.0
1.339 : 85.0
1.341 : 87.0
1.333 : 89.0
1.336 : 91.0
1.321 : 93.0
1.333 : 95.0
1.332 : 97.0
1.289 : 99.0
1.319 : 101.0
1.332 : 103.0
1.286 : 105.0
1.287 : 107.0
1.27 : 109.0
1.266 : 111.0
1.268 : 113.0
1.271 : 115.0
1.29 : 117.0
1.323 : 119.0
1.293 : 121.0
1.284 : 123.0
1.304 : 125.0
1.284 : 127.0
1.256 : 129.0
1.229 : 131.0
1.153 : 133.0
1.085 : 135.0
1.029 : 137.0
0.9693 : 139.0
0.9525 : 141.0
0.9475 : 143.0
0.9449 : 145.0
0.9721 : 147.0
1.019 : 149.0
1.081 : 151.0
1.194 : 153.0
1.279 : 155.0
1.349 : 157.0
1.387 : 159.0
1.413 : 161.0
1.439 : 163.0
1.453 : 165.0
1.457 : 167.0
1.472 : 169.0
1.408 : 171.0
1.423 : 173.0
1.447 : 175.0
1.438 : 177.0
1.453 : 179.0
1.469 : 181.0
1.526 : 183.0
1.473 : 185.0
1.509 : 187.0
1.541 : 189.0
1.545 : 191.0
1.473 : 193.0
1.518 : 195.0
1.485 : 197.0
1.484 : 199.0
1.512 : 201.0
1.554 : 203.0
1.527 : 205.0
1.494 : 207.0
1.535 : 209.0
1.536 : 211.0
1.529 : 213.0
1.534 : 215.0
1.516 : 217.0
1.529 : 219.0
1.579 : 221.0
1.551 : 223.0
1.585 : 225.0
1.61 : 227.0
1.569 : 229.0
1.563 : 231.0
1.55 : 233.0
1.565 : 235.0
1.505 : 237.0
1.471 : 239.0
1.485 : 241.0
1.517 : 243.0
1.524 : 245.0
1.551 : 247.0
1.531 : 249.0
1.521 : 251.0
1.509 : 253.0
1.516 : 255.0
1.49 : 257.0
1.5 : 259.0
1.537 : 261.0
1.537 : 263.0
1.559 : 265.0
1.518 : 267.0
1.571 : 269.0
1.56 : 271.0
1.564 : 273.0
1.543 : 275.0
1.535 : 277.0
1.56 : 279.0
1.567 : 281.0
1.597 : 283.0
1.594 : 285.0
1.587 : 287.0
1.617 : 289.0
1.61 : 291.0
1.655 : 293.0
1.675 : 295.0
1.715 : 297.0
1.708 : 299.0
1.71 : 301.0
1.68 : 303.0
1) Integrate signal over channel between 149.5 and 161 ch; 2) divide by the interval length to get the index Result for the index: 1.26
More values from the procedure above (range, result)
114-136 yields 1.25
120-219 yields 1.35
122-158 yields 1.13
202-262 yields 1.53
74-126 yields 1.31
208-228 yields 1.55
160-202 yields 1.47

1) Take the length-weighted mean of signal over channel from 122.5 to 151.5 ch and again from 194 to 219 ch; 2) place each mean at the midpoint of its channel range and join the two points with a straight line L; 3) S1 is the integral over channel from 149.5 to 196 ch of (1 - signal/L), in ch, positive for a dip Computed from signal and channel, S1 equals -3.7 ch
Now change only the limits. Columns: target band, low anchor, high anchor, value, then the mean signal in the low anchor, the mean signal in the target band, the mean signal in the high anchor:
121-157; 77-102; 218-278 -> 6.8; 1.33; 1.13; 1.54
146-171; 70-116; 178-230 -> 2.5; 1.32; 1.3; 1.52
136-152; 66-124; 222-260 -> 4.6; 1.32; 0.989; 1.53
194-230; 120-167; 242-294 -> -3.8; 1.19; 1.54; 1.55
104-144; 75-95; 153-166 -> 4.4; 1.33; 1.2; 1.37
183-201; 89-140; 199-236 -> -0.4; 1.26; 1.51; 1.54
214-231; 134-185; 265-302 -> -1.4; 1.27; 1.56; 1.6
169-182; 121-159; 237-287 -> -1.9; 1.14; 1.44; 1.54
